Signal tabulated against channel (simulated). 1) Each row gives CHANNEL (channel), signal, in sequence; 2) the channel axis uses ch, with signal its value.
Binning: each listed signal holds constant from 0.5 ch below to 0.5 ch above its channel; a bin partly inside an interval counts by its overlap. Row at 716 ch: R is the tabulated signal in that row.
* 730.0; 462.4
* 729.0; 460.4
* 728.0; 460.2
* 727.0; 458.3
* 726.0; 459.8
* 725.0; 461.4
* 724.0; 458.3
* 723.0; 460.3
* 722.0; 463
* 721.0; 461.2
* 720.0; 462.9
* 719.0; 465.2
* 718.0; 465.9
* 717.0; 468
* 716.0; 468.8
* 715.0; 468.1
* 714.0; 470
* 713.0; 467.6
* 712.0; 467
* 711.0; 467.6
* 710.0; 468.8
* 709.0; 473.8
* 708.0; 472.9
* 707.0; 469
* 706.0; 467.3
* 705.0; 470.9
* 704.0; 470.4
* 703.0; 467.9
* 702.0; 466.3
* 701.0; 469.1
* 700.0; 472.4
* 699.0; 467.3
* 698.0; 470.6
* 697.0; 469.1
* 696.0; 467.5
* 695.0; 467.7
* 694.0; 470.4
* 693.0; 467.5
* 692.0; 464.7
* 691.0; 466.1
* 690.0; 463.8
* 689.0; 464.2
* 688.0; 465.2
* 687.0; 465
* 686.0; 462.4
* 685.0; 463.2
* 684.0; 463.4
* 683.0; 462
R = 468.8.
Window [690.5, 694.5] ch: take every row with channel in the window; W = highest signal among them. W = 470.4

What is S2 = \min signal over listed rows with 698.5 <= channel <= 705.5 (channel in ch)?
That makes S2 466.3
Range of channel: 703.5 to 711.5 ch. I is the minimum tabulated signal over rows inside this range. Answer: 467.3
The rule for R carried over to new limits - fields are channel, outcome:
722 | 463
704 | 470.4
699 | 467.3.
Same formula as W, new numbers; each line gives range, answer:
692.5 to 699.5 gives 470.6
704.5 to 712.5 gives 473.8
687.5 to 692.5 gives 466.1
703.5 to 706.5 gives 470.9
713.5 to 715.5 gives 470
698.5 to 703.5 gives 472.4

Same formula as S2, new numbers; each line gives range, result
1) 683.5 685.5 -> 463.2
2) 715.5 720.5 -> 462.9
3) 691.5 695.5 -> 464.7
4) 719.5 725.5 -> 458.3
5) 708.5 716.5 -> 467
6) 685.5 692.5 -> 462.4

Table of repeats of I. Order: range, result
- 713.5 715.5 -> 468.1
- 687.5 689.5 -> 464.2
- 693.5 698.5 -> 467.5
